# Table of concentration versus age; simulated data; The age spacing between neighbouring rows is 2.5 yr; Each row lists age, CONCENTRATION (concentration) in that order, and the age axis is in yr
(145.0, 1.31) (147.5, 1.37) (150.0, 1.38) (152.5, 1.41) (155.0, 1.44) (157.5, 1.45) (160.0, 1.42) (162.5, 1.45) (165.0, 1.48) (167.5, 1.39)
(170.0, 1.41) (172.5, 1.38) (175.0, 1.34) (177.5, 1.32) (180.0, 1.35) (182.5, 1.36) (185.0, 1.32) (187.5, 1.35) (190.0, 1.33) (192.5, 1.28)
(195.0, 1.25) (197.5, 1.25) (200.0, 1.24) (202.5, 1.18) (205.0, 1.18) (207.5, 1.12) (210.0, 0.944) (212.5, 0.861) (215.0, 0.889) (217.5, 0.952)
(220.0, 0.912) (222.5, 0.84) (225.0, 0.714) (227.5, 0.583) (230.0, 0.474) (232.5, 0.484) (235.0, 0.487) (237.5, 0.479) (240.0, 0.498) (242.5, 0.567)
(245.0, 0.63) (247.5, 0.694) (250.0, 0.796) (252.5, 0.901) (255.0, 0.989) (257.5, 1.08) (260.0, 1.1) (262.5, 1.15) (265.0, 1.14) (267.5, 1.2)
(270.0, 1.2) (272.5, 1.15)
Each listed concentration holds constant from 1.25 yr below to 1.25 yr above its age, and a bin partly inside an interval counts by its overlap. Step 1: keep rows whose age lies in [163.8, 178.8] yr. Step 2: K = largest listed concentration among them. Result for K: 1.48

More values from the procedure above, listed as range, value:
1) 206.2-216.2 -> 1.12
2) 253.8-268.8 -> 1.2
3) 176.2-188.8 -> 1.36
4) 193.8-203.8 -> 1.25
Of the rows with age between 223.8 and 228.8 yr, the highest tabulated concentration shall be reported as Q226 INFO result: 0.714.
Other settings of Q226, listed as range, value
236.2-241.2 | 0.498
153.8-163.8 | 1.45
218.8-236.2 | 0.912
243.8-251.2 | 0.796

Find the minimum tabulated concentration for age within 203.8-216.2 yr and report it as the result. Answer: 0.861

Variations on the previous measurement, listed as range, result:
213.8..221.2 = 0.889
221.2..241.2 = 0.474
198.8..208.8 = 1.12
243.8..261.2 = 0.63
